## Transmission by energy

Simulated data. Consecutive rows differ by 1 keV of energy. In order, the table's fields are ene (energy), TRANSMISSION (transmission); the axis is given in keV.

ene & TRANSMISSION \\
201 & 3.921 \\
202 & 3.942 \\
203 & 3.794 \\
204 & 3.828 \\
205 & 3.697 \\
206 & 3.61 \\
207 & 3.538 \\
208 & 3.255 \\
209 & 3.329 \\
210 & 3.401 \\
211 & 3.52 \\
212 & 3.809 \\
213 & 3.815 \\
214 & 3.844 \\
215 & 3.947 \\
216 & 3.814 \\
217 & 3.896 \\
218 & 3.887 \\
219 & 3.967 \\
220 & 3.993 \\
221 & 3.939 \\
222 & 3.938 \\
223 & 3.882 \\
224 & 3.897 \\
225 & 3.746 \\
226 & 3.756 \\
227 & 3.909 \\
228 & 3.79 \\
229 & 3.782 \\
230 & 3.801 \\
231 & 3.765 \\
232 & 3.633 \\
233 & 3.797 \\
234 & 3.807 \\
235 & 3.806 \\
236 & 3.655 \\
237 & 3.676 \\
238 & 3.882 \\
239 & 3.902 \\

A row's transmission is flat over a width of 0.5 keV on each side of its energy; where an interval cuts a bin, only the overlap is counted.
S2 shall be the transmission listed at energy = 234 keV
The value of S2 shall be 3.807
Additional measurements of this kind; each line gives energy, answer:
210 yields 3.401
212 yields 3.809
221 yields 3.939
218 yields 3.887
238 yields 3.882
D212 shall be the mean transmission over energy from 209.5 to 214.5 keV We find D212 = 3.68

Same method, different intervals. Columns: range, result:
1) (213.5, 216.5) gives 3.87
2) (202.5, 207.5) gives 3.69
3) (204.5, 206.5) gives 3.65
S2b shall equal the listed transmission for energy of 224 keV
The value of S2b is 3.897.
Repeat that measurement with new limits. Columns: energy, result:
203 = 3.794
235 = 3.806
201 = 3.921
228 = 3.79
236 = 3.655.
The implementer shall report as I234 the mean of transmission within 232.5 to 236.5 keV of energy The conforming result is 3.77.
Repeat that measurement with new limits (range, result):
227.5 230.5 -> 3.79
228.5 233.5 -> 3.76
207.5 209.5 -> 3.29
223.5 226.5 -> 3.8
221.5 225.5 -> 3.87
